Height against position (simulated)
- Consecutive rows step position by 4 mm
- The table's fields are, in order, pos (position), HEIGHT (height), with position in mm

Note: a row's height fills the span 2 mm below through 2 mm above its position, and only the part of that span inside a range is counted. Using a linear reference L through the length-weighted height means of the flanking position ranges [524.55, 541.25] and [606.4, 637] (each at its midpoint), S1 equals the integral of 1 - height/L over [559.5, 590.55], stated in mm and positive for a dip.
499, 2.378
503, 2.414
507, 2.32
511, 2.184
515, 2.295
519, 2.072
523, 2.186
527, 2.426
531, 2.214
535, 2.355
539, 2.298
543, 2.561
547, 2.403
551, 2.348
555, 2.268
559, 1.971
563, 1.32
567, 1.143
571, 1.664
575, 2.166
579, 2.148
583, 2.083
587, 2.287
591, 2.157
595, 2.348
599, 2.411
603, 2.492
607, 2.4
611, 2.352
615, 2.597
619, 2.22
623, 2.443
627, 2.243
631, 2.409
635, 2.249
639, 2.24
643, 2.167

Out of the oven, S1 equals 6.5 mm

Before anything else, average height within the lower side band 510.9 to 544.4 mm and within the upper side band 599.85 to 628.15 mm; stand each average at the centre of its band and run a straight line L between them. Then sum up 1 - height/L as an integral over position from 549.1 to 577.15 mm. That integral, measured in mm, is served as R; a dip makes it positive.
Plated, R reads 5.93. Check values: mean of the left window 2.29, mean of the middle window 1.84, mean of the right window 2.4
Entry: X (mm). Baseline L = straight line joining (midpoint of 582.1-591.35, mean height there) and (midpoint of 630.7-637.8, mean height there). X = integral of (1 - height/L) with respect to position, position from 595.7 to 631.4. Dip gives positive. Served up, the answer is -2.3 mm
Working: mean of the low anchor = 2.19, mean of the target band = 2.39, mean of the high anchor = 2.3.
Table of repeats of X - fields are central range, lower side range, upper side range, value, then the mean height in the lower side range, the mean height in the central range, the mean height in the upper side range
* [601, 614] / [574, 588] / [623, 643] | -1.2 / 2.16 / 2.43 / 2.29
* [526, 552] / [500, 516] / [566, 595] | -2.3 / 2.31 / 2.37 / 2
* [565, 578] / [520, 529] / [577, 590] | 2.9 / 2.28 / 1.7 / 2.17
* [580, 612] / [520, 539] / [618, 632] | 0.1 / 2.28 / 2.31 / 2.33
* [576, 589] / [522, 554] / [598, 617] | 1.3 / 2.35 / 2.17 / 2.45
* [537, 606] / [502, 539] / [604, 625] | 6.5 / 2.27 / 2.13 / 2.41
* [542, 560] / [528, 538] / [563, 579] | -2.8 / 2.3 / 2.32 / 1.68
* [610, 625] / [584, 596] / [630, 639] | -0.8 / 2.24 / 2.41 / 2.3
